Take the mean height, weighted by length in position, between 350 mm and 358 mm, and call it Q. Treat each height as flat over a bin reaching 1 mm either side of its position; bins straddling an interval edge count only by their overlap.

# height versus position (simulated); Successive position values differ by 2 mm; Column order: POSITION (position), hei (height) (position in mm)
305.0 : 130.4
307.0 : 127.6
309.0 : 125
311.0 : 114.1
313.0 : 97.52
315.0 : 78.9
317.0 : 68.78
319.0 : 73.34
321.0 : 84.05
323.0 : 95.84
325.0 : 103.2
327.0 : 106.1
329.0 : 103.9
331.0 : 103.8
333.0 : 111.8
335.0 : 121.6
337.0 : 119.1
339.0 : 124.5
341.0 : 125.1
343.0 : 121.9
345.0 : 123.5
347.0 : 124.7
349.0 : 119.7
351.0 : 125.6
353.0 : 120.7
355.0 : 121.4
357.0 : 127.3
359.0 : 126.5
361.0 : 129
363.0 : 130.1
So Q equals 124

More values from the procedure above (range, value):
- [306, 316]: 109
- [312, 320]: 79.6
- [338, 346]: 124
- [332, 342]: 120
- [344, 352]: 123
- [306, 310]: 126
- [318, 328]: 92.5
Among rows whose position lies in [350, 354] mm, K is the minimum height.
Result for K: 120.7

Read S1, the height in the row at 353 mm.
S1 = 120.7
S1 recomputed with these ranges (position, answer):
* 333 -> 111.8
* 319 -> 73.34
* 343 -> 121.9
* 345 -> 123.5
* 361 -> 129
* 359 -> 126.5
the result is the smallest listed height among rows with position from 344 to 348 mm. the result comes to 123.5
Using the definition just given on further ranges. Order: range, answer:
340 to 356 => 119.7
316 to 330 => 68.78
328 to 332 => 103.8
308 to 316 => 78.9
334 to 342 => 119.1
